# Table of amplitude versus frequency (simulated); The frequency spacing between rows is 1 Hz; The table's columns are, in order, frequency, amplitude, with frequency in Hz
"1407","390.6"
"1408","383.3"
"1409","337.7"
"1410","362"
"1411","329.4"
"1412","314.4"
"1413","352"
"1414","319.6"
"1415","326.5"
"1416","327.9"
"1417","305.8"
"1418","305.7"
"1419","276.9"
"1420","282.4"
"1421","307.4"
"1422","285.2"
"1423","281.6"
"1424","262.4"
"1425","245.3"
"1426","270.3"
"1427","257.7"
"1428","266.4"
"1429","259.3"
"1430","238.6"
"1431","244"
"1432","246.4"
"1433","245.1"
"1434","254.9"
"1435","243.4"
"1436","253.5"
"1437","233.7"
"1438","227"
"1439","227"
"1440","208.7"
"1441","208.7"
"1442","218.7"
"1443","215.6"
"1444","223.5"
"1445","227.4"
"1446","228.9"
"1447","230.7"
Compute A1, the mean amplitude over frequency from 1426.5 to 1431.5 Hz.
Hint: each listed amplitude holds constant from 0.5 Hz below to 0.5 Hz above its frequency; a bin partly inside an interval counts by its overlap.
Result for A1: 253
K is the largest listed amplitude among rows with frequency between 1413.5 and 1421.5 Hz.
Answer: 327.9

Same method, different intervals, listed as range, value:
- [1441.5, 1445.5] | 227.4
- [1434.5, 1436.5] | 253.5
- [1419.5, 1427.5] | 307.4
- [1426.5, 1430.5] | 266.4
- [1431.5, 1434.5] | 254.9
